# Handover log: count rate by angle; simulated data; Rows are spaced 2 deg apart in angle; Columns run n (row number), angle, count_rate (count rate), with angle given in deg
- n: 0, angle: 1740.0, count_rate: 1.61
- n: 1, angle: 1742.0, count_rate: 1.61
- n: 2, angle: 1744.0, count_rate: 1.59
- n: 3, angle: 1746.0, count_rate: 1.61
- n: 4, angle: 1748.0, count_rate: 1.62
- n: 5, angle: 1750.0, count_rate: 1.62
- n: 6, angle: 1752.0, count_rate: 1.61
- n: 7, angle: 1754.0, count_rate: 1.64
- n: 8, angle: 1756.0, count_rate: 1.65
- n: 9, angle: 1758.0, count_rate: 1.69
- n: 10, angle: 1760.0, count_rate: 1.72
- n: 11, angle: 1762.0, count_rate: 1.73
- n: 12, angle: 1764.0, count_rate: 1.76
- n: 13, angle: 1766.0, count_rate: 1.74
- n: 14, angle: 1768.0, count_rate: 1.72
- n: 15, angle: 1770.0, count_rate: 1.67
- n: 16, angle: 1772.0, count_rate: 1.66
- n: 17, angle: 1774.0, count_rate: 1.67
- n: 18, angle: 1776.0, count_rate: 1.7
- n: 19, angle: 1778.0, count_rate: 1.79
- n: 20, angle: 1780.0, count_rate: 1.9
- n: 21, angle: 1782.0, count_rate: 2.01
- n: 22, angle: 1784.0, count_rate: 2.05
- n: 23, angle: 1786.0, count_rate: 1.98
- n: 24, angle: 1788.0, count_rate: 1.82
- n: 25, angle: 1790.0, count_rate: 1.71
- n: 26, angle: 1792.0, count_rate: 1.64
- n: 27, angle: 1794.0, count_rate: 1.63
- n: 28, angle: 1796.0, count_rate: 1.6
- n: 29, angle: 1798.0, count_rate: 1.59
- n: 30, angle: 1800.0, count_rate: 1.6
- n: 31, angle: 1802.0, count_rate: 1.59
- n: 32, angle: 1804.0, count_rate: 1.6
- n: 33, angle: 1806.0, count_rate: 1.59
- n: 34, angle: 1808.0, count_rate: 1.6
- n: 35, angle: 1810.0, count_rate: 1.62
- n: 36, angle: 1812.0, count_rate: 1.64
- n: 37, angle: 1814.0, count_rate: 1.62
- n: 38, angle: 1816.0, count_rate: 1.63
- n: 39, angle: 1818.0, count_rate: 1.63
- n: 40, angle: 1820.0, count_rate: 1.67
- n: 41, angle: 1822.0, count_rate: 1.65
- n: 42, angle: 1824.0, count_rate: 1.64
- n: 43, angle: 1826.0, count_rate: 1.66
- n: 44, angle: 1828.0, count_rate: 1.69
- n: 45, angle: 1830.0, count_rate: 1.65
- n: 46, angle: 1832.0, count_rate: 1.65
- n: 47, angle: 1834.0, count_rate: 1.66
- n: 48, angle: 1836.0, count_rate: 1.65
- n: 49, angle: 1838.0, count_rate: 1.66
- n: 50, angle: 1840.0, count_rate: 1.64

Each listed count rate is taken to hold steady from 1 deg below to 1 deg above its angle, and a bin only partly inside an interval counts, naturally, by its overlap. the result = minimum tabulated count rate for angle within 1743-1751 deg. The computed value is 1.59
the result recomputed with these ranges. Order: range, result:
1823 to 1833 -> 1.64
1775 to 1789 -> 1.7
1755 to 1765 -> 1.65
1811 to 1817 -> 1.62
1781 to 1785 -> 2.01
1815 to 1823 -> 1.63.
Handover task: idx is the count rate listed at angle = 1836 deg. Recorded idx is 1.65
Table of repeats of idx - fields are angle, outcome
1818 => 1.63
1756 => 1.65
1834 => 1.66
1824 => 1.64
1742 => 1.61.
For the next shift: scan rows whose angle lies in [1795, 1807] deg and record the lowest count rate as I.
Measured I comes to 1.59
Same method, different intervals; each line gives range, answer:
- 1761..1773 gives 1.66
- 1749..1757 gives 1.61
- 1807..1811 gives 1.6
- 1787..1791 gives 1.71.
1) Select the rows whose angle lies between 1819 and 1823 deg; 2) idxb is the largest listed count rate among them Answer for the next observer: 1.67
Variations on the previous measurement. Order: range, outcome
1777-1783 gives 2.01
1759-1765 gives 1.76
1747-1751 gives 1.62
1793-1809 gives 1.63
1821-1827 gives 1.66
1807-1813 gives 1.64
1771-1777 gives 1.7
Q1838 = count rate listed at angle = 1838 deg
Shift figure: 1.66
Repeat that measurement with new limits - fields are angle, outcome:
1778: 1.79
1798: 1.59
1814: 1.62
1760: 1.72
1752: 1.61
